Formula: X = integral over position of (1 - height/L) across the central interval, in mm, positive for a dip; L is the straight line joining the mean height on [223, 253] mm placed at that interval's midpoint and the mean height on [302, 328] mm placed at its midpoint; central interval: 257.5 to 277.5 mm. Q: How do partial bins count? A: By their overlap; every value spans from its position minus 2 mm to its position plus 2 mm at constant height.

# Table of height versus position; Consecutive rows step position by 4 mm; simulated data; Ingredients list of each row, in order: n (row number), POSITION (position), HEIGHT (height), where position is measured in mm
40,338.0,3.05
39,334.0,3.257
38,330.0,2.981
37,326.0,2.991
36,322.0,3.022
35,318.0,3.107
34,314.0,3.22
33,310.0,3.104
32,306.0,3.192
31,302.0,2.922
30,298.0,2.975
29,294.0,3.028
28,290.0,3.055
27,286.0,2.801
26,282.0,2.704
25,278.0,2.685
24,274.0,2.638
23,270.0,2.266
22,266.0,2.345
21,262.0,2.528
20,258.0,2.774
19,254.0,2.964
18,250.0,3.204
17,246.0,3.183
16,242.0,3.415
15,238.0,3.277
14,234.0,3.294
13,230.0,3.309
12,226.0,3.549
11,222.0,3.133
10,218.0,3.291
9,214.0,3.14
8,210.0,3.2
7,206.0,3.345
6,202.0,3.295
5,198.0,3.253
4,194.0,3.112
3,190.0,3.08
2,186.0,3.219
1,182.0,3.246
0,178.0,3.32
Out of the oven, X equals 4.5 mm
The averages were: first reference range 3.3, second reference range 3.09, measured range 2.5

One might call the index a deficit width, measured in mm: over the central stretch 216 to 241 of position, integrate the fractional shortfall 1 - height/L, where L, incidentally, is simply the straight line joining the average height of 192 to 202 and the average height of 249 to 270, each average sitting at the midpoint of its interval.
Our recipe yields -3.1 mm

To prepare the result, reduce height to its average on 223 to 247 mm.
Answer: 3.34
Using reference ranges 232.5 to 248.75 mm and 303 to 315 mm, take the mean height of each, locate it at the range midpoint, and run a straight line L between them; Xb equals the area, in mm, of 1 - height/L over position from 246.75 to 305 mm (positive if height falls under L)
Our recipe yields 7.6 mm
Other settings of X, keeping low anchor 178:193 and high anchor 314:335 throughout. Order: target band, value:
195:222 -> -0.5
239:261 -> 0.4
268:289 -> 3.2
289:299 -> 0.3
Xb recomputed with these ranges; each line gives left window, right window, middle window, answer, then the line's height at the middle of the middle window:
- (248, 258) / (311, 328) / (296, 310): 0.1 mm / 3.07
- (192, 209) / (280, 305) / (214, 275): 1.5 mm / 3.09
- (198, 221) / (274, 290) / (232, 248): -1.3 mm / 3.04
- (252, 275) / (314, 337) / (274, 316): -1.7 mm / 2.84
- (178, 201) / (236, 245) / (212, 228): 0.0 mm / 3.28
